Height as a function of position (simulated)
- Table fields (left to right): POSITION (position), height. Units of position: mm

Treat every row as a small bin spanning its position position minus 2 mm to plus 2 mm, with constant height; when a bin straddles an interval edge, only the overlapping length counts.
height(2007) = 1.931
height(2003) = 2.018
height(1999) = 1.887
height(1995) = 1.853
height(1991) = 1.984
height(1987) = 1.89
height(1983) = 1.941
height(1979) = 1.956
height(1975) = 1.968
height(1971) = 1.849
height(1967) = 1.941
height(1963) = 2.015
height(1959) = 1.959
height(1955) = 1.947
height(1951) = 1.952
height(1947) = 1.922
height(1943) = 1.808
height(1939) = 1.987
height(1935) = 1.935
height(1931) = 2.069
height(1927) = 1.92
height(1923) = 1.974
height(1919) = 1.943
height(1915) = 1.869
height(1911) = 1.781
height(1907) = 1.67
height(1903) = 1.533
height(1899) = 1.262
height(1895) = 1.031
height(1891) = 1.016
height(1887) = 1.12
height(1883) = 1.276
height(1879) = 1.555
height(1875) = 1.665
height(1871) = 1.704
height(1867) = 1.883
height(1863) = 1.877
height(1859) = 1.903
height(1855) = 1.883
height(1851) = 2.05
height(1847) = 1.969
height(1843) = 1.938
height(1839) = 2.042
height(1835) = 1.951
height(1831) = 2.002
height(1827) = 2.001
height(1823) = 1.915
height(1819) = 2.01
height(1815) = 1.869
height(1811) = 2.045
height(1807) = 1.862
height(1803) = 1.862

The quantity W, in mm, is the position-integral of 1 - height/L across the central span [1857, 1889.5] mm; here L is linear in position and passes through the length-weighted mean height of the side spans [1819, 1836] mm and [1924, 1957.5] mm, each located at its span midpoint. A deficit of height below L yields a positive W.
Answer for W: 5.8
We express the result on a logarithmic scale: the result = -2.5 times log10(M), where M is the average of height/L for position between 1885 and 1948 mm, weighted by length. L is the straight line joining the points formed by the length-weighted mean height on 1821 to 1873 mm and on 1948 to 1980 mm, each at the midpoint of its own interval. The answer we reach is 0.161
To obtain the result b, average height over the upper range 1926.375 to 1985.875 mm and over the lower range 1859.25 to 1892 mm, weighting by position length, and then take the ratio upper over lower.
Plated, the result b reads 1.3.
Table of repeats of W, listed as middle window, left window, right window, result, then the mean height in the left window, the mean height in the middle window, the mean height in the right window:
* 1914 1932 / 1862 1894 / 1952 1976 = -2.4 mm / 1.49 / 1.95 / 1.95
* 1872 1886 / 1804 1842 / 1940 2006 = 3.3 mm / 1.96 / 1.49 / 1.93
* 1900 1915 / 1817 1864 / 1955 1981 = 2.2 mm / 1.96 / 1.66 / 1.95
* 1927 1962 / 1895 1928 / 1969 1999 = -3.0 mm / 1.7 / 1.95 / 1.92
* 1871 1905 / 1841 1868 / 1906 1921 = 9.8 mm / 1.93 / 1.33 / 1.83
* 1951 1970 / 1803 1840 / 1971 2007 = -0.2 mm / 1.96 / 1.96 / 1.93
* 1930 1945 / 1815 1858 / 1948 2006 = 0.0 mm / 1.97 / 1.94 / 1.94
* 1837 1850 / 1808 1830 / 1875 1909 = -1.8 mm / 1.96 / 1.99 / 1.33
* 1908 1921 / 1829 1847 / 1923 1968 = 0.7 mm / 1.98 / 1.85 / 1.95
